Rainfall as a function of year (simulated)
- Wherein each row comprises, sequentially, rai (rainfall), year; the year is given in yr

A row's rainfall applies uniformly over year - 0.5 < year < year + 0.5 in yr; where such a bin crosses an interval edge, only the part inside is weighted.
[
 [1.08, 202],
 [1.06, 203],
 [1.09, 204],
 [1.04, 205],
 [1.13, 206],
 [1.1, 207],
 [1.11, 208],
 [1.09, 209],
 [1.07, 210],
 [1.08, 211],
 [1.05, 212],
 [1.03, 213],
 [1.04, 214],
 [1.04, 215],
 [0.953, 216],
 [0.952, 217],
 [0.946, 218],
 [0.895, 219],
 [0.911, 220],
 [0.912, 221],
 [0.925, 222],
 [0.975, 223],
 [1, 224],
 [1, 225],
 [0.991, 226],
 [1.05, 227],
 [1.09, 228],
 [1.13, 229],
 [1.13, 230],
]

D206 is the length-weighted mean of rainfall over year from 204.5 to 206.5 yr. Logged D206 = 1.08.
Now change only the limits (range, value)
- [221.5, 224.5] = 0.967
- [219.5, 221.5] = 0.911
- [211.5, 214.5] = 1.04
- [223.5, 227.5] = 1.01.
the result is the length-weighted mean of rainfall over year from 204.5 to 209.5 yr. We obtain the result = 1.09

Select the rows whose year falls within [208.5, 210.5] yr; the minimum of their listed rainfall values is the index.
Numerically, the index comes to 1.07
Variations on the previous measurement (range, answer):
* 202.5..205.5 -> 1.04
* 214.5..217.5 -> 0.952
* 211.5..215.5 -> 1.03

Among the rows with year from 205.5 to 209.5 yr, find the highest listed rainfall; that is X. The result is 1.13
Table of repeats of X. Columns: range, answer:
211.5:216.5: 1.05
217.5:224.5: 1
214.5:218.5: 1.04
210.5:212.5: 1.08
